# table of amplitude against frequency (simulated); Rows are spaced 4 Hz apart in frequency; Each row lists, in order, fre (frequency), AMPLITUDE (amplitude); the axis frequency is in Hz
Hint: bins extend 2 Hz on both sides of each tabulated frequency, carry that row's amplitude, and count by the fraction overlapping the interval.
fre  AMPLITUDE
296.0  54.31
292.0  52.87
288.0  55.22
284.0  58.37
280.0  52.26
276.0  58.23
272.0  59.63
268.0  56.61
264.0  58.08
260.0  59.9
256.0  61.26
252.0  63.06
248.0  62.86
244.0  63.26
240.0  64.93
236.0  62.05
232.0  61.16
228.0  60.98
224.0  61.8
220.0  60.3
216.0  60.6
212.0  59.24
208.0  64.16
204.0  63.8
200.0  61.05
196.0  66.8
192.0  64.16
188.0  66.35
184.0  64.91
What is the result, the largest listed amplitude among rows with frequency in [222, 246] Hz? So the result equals 64.93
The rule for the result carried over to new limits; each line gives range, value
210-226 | 61.8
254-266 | 61.26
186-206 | 66.8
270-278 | 59.63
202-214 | 64.16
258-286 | 59.9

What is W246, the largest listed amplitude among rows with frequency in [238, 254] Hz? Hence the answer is 64.93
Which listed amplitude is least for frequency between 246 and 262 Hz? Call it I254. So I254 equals 59.9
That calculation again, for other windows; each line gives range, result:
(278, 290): 52.26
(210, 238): 59.24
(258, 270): 56.61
